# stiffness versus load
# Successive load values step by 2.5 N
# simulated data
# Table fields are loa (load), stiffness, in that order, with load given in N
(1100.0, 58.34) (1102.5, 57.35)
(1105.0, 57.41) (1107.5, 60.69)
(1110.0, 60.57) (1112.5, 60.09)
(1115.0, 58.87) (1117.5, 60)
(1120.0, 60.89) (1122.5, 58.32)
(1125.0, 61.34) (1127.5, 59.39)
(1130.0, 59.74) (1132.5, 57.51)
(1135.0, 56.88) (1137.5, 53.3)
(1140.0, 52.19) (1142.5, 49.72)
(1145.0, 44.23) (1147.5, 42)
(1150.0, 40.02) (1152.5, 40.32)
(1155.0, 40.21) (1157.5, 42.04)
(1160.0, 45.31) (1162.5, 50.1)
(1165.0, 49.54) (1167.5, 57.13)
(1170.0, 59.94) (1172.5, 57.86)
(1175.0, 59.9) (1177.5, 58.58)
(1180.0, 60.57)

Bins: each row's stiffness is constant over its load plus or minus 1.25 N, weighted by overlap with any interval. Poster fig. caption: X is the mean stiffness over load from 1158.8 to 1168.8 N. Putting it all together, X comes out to 50.6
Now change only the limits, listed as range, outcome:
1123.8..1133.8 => 59.5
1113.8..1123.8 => 59.5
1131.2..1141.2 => 55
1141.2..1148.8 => 45.3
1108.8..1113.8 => 60.3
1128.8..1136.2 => 58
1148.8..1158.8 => 40.7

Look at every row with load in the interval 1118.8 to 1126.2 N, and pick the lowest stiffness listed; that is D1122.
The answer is 58.32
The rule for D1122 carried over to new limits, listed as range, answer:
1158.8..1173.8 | 45.31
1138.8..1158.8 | 40.02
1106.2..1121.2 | 58.87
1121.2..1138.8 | 53.3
